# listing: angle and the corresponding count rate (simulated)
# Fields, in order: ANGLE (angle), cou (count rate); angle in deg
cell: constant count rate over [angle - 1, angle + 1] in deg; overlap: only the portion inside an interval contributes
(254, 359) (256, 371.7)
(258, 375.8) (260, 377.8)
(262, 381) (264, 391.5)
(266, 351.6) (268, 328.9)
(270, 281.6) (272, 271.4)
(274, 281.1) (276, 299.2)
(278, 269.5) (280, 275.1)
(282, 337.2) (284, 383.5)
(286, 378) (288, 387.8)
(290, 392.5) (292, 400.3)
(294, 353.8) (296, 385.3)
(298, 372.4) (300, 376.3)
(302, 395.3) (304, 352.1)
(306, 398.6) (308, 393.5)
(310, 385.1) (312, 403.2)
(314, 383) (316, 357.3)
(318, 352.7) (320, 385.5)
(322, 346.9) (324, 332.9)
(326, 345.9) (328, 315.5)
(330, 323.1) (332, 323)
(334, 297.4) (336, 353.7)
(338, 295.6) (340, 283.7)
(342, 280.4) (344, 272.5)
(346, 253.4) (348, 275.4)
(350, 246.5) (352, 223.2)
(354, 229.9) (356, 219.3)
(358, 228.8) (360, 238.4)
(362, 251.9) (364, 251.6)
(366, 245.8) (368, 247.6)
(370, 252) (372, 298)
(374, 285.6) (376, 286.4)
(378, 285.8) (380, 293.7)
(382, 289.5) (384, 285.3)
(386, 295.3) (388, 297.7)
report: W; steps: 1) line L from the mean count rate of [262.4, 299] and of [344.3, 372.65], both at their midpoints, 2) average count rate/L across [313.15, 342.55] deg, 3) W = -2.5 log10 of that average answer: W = -0.17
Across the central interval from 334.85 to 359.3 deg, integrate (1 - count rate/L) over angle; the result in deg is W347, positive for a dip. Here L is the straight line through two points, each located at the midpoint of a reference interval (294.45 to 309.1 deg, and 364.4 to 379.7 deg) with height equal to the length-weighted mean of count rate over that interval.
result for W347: 3.78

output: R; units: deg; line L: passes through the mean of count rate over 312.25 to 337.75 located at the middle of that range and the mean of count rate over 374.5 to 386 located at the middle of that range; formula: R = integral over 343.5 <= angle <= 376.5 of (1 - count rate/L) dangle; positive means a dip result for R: 5.95 deg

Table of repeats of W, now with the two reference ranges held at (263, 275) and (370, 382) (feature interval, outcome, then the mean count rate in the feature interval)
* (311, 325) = -0.20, 366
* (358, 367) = 0.19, 245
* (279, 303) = -0.19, 370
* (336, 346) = 0.04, 287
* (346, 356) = 0.21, 242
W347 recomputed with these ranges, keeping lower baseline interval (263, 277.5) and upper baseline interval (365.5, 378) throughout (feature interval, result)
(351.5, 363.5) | 1.91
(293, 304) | -2.65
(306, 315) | -2.89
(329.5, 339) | -1.04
